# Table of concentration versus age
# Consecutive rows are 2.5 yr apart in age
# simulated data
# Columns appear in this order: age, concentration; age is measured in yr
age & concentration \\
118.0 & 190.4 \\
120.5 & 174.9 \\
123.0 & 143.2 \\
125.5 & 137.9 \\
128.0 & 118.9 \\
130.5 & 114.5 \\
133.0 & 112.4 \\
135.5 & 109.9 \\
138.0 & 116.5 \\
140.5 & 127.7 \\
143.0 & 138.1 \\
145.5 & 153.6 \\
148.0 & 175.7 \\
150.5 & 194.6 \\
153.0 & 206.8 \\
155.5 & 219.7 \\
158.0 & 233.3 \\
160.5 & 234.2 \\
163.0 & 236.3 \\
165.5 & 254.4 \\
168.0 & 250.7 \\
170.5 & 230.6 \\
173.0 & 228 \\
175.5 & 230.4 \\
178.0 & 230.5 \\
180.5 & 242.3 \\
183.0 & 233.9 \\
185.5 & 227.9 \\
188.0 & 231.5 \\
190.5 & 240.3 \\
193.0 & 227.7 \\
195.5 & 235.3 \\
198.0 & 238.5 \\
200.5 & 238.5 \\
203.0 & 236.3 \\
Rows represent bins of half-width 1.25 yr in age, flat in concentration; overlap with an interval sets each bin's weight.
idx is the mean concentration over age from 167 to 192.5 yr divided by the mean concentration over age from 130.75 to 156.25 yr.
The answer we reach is 1.53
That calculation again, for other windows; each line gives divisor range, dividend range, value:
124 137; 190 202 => 1.98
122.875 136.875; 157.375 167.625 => 1.99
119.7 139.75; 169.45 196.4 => 1.82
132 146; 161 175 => 1.91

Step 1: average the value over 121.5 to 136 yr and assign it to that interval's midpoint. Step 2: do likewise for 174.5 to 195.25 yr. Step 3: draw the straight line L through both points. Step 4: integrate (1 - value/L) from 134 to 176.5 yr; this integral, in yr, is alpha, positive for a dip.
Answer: -4.2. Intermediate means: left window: 124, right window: 233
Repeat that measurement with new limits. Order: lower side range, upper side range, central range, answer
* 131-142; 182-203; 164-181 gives -4.1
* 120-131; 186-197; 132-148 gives 2.9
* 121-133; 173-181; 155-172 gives -2.7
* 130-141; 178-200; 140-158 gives -4.0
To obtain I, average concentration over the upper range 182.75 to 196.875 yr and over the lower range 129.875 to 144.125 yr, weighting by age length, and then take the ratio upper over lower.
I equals 1.9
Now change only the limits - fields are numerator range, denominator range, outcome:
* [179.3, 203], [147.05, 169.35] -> 1.05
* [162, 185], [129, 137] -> 2.11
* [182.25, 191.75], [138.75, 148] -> 1.63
